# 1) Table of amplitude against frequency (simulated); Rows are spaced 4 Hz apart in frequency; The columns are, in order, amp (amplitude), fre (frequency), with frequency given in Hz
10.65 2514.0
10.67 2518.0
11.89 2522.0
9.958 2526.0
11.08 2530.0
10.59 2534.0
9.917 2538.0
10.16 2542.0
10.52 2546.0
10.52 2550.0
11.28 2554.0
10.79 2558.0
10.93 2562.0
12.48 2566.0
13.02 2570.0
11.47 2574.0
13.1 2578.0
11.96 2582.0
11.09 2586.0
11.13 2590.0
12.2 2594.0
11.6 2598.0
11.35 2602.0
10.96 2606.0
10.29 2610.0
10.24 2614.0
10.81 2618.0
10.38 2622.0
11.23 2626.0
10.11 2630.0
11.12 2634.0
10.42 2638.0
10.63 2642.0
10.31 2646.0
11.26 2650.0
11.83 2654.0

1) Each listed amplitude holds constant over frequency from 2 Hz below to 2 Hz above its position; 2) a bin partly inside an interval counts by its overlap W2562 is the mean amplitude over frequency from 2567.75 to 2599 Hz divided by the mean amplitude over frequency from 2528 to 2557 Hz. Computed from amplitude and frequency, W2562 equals 1.1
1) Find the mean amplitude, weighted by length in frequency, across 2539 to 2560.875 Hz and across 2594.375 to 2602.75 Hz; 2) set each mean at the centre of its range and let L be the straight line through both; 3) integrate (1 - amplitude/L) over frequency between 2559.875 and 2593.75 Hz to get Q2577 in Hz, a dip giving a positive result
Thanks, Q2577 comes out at -2.2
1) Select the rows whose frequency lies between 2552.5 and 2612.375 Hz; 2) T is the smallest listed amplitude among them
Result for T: 10.29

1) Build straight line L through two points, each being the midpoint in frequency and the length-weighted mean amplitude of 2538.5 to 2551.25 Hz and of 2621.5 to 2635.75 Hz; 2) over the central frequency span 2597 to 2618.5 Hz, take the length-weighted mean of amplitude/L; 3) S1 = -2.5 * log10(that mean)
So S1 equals -0.02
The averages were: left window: 10.3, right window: 10.7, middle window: 10.8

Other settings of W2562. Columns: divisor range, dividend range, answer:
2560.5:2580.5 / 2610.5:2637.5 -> 0.87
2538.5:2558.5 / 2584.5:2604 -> 1.08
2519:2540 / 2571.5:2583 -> 1.14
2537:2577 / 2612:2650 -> 0.95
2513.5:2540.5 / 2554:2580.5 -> 1.12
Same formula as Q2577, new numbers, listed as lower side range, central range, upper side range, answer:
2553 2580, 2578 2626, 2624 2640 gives 0.3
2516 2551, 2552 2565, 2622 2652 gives -0.6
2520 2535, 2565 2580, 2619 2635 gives -2.4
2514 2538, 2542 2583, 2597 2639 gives -3.0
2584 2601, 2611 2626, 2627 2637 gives 0.5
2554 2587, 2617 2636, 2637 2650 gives 0.3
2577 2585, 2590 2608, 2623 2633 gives 0.3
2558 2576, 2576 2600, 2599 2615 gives -1.2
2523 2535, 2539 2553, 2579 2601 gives 0.6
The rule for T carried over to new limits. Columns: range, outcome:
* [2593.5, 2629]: 10.24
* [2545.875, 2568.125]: 10.52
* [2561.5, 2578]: 10.93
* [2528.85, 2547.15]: 9.917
